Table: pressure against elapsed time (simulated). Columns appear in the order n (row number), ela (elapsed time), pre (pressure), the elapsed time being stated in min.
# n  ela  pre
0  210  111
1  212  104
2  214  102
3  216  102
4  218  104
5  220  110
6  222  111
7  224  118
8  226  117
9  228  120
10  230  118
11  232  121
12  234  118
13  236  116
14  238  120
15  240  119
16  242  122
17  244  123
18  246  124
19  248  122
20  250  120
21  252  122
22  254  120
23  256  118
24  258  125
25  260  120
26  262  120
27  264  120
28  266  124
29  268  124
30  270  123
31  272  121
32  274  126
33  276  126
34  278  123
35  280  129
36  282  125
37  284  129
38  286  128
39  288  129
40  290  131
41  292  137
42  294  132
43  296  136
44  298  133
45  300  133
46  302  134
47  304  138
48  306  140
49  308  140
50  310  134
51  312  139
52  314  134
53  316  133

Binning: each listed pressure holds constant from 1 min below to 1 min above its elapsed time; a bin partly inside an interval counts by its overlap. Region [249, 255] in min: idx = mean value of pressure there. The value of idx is 121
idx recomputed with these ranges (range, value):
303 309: 139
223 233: 119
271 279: 124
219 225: 113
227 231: 119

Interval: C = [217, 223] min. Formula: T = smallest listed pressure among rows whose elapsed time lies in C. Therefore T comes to 104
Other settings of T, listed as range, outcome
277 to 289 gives 123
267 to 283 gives 121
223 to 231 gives 117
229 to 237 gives 116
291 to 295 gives 132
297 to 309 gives 133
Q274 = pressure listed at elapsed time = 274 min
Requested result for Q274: 126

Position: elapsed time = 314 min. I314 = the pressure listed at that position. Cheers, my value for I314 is 134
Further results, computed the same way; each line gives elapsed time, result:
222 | 111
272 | 121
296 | 136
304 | 138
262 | 120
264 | 120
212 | 104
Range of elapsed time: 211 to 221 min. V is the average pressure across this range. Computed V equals 104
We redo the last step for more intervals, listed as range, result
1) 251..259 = 121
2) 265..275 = 124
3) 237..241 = 120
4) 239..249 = 122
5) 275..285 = 126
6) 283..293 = 131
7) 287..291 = 130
